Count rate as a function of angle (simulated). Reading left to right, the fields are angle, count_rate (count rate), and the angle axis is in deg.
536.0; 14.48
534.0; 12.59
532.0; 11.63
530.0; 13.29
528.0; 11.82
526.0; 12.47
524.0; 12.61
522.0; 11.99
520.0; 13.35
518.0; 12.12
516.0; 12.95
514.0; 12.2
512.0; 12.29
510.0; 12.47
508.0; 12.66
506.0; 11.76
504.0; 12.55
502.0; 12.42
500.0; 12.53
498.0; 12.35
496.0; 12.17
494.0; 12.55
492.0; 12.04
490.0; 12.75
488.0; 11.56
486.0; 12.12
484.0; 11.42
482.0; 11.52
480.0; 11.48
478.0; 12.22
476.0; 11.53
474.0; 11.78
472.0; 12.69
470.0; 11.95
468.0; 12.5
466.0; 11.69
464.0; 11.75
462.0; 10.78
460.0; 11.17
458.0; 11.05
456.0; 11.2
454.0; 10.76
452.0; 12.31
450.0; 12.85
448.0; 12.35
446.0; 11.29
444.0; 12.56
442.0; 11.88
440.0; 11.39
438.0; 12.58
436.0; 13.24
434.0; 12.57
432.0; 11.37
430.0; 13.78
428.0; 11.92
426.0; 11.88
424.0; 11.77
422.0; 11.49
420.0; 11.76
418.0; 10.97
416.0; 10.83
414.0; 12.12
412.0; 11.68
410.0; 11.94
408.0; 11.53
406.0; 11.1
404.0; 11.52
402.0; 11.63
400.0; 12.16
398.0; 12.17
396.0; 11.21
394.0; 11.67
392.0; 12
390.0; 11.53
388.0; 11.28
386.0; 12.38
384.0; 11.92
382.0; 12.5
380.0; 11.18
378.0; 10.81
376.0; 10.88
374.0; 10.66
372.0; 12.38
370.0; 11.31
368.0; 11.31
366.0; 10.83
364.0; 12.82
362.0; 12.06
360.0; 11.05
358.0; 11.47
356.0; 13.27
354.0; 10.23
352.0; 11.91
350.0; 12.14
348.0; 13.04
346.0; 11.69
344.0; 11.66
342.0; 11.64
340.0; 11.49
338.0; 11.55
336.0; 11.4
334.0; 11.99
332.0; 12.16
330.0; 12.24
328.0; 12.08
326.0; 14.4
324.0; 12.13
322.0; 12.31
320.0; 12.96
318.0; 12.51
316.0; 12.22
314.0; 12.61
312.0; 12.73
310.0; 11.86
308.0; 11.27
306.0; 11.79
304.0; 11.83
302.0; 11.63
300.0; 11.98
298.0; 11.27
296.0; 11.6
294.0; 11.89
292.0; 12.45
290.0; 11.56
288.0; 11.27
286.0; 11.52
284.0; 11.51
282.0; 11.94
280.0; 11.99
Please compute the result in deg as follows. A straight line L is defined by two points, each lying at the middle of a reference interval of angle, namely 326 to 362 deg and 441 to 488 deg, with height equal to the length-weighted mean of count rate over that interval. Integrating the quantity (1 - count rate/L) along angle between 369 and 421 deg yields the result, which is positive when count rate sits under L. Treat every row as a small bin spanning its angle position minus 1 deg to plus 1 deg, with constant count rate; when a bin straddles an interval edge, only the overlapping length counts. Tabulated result 1.2 deg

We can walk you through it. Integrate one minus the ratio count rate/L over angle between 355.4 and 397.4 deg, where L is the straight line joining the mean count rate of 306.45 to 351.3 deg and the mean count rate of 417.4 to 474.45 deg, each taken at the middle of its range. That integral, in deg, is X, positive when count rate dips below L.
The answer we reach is 1.5 deg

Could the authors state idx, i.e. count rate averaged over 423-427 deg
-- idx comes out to 11.8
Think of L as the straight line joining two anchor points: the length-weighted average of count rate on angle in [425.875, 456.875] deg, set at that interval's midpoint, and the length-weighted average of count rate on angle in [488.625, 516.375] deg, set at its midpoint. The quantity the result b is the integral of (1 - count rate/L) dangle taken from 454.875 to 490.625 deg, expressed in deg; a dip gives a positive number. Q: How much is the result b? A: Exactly 1.6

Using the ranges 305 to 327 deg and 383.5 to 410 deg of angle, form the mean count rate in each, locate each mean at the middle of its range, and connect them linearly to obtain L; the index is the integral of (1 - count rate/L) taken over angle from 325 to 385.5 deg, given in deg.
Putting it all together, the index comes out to 1.4 deg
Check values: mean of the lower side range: 12.4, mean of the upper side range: 11.7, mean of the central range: 11.8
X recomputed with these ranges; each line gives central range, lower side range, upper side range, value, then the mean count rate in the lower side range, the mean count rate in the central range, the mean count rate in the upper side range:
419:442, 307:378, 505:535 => 0.05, 11.9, 12.1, 12.4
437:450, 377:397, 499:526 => -0.07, 11.6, 12.1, 12.5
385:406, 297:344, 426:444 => 0.89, 12.1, 11.7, 12.3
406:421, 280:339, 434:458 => 0.63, 12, 11.5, 12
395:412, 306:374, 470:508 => 0.54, 12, 11.7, 12.1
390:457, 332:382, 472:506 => 0.01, 11.6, 11.9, 12.1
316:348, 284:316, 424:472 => -0.88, 11.8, 12.2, 12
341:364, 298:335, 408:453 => 0.55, 12.2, 11.9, 12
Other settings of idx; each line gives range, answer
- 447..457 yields 11.9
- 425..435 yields 12.3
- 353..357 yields 11.8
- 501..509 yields 12.3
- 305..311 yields 11.6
